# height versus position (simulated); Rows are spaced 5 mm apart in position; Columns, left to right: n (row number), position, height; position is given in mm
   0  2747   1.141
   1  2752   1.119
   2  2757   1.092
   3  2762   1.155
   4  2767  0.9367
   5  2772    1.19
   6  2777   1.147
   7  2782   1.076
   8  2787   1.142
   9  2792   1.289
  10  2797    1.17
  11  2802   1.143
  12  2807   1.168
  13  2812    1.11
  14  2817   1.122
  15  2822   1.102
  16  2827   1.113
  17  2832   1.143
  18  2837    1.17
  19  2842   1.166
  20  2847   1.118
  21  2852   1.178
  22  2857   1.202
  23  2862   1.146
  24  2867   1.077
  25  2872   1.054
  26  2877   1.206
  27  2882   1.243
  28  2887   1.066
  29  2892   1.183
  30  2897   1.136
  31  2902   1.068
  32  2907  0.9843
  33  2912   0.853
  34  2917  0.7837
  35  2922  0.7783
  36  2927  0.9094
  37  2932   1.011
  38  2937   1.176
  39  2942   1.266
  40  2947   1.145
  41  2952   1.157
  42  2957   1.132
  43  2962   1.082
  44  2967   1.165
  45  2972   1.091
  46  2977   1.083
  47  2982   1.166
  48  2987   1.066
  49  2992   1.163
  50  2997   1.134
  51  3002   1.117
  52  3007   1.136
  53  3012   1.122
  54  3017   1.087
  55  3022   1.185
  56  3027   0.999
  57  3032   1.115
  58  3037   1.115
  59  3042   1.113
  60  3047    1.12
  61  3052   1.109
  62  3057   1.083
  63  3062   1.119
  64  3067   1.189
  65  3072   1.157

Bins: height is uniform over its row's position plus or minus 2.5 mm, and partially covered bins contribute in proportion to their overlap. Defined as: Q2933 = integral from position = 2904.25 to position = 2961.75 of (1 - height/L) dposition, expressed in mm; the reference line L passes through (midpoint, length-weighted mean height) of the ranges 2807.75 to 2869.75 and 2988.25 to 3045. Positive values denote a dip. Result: 5.4 mm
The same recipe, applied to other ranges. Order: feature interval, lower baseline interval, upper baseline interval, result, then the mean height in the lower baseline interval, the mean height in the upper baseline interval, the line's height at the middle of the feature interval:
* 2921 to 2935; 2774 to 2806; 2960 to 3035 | 2.6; 1.16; 1.11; 1.13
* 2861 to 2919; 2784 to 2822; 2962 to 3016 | 3.8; 1.16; 1.12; 1.14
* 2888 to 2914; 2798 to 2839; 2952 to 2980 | 1.7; 1.13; 1.12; 1.12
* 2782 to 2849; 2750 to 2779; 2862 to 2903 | -1.8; 1.11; 1.13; 1.12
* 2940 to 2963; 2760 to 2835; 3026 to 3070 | -0.8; 1.13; 1.11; 1.12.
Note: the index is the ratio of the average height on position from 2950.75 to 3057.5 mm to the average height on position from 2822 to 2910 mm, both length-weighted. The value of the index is 0.99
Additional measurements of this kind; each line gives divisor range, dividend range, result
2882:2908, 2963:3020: 1.01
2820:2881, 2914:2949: 0.88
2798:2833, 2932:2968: 1.02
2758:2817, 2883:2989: 0.94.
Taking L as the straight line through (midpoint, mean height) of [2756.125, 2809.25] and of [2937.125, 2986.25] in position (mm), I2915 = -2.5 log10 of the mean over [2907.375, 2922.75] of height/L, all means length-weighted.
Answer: 0.34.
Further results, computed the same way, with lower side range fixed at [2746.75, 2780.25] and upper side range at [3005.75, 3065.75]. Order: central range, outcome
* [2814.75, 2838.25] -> -0.02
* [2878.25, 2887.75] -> -0.06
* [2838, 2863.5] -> -0.05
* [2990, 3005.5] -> -0.03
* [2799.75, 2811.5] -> -0.04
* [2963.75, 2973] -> -0.02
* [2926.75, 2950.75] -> -0.01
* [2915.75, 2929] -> 0.32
